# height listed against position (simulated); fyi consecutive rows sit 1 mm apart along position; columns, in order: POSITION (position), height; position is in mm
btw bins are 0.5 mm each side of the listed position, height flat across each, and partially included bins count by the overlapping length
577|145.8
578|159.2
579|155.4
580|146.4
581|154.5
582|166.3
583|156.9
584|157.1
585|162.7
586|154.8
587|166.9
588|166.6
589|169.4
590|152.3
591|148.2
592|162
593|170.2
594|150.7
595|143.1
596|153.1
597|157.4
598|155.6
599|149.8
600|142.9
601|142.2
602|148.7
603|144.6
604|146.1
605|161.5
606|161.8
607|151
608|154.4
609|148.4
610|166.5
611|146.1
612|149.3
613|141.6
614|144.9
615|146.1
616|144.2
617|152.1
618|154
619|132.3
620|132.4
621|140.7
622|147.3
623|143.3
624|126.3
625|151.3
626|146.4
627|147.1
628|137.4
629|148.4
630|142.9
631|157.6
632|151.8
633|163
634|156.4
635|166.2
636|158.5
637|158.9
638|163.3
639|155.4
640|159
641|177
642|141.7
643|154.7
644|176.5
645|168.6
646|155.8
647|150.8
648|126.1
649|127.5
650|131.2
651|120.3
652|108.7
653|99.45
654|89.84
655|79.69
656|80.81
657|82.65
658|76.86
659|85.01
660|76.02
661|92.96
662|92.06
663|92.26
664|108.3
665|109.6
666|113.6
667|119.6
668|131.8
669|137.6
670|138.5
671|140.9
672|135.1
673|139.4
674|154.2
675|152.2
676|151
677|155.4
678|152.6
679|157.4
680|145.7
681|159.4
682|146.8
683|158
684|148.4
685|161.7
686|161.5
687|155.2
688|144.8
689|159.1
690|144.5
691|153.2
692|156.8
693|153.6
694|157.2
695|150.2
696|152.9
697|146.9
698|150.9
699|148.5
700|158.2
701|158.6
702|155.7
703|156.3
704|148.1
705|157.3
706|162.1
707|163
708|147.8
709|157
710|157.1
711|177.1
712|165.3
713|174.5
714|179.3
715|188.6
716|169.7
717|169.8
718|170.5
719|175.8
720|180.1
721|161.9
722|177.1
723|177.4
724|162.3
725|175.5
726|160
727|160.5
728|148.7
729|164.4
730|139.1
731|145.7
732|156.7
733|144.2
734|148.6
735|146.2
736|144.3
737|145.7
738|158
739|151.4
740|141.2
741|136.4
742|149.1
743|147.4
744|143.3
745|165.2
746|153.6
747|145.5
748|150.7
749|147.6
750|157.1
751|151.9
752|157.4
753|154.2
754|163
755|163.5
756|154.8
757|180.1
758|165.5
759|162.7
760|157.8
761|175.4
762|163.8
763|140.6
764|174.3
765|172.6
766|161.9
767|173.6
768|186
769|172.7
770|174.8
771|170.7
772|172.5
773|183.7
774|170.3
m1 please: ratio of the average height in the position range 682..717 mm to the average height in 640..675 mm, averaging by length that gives 1.3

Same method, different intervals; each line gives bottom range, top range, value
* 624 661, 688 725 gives 1.20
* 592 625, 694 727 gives 1.10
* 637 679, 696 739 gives 1.25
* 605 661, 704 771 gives 1.16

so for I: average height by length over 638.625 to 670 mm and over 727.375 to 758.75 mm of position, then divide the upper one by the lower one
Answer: 1.27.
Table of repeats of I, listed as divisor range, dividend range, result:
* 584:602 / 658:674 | 0.73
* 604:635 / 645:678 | 0.80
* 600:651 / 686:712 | 1.04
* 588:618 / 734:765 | 1.02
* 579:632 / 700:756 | 1.05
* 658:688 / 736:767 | 1.18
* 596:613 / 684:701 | 1.01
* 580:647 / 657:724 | 0.96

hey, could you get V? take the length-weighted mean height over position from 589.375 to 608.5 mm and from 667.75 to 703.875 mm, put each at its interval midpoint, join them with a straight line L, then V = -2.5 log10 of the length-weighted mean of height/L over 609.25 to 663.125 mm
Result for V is 0.12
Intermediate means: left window 153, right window 151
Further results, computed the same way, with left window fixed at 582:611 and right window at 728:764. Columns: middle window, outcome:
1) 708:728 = -0.10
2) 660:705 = 0.08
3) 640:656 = 0.16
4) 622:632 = 0.07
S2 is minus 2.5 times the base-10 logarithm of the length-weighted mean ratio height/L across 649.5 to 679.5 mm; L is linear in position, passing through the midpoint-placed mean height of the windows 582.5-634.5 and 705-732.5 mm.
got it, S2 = 0.33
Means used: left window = 151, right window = 165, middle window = 117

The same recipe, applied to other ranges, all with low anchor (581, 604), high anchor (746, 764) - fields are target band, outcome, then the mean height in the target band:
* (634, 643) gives -0.02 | 160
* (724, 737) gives 0.04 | 153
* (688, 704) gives 0.03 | 153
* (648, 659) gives 0.48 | 100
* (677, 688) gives 0.02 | 154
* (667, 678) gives 0.10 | 143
